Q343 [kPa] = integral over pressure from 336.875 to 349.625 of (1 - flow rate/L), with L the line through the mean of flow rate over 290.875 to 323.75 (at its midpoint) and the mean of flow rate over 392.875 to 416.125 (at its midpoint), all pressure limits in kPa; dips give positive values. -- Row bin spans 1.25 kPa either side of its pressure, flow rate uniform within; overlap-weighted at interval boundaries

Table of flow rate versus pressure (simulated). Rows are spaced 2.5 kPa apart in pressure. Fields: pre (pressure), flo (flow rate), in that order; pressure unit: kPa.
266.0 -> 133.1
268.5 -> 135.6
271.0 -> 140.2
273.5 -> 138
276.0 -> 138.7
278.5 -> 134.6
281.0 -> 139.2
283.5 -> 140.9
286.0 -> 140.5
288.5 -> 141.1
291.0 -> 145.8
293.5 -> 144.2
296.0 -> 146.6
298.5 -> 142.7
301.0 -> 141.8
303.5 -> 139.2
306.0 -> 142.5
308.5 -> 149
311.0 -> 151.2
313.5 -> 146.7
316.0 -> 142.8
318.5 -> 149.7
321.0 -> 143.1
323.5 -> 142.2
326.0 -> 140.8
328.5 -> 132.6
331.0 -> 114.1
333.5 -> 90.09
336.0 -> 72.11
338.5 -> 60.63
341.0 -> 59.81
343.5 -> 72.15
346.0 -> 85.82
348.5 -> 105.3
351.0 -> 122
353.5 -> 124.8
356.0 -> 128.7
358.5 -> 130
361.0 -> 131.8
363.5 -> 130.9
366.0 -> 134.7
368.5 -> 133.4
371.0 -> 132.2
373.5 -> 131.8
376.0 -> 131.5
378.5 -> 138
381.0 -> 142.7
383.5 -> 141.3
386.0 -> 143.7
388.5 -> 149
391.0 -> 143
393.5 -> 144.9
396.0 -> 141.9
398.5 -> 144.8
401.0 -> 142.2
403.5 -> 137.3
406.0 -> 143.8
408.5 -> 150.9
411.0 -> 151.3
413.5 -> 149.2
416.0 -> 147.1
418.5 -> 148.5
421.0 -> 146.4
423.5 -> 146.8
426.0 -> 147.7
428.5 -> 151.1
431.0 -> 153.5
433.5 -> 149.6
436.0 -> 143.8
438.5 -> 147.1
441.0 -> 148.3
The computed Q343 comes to 6.0 kPa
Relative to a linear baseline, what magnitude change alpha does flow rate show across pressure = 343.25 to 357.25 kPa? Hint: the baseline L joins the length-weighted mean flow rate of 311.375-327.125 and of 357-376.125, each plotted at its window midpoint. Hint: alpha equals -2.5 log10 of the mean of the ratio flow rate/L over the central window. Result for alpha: 0.24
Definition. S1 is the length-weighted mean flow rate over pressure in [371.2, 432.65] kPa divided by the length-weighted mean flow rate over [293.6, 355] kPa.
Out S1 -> 1.18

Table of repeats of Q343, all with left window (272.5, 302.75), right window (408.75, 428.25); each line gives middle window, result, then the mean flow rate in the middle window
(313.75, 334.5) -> 1.5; 133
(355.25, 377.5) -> 2.1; 132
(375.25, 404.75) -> 1.0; 142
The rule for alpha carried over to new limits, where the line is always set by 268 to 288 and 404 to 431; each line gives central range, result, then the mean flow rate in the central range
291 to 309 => -0.027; 144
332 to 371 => 0.328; 106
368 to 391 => 0.054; 139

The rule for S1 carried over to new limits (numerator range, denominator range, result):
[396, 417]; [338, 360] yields 1.45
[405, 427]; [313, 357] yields 1.32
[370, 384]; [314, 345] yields 1.23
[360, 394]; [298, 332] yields 0.97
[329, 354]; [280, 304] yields 0.64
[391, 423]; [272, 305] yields 1.03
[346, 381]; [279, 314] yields 0.89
